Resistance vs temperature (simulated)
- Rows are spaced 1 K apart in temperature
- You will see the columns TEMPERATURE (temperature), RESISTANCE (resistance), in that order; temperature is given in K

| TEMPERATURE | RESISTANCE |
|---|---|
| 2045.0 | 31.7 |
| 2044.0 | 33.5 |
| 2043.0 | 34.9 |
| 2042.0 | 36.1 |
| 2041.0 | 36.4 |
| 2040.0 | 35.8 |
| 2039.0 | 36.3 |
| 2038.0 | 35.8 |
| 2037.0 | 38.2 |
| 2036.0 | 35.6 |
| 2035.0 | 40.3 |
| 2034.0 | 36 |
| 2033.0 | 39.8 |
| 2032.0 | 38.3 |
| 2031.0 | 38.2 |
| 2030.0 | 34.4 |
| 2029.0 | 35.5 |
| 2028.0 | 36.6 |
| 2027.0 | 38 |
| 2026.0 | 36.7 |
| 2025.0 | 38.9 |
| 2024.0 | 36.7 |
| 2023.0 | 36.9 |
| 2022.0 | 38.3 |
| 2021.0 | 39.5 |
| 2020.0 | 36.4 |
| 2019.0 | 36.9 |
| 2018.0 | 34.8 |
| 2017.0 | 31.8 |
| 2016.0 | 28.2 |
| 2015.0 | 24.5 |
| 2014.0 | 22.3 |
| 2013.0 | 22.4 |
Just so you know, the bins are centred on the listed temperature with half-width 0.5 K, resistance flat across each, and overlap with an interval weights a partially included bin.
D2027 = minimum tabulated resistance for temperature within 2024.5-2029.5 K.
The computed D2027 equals 35.5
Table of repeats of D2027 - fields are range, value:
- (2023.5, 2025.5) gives 36.7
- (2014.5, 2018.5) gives 24.5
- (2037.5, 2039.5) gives 35.8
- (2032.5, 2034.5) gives 36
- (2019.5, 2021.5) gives 36.4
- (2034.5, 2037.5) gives 35.6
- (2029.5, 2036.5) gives 34.4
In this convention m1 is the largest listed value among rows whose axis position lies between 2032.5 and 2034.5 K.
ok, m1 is 39.8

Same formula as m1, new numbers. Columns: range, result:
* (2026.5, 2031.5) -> 38.2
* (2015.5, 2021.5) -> 39.5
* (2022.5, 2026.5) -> 38.9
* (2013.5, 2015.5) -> 24.5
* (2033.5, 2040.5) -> 40.3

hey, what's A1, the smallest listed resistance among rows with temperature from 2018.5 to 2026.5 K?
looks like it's 36.4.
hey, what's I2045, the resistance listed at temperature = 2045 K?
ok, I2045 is 31.7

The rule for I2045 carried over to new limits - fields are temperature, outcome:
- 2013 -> 22.4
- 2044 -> 33.5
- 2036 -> 35.6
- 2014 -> 22.3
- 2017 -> 31.8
